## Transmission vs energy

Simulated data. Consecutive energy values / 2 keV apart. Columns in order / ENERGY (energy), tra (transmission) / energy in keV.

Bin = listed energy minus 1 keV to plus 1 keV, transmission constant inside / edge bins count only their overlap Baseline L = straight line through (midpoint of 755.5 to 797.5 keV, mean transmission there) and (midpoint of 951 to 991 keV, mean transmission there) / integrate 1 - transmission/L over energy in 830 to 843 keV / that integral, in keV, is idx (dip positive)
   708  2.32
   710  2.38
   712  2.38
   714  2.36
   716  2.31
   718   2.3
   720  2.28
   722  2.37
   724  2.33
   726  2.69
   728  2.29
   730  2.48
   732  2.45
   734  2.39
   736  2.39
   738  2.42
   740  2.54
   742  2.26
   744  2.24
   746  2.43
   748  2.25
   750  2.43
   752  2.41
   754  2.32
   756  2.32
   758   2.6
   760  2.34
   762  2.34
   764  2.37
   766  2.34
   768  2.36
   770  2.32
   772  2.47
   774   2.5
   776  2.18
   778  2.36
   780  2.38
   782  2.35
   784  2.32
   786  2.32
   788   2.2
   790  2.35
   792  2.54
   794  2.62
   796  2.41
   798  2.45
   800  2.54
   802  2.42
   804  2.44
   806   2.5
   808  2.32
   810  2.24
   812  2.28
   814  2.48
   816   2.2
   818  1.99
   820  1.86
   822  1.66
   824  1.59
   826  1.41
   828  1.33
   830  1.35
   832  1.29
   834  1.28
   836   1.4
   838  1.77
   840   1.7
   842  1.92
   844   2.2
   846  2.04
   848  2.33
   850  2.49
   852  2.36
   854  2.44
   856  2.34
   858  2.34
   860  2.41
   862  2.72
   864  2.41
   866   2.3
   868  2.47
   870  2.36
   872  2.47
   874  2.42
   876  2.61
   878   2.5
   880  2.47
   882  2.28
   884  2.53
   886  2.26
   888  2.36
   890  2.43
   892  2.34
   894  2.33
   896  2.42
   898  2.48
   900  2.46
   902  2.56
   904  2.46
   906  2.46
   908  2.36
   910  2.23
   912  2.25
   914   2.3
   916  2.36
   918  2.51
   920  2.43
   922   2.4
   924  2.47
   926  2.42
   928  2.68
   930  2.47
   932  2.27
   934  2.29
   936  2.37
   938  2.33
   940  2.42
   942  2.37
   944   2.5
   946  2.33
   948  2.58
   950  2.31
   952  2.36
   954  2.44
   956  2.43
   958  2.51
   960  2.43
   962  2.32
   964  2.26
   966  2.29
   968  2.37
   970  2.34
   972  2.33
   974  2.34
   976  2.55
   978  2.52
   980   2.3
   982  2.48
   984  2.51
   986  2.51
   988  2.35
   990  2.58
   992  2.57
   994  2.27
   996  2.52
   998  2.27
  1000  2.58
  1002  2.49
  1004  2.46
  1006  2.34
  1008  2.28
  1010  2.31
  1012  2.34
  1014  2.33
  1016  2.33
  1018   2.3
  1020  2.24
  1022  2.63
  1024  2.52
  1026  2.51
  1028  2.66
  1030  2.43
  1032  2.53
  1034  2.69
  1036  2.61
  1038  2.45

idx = 4.6 keV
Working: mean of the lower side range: 2.38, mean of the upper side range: 2.41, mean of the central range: 1.54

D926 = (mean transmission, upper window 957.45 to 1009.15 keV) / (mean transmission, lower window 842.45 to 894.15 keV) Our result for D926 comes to 1.01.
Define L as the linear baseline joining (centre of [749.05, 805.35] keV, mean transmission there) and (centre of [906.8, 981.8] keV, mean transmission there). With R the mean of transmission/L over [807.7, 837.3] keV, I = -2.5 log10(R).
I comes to 0.330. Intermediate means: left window 2.39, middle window 1.77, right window 2.39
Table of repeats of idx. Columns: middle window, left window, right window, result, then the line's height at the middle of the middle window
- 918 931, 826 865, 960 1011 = -1.5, 2.23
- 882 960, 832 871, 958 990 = -3.9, 2.29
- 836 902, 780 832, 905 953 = -1.5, 2.28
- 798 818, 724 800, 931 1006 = 0.3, 2.4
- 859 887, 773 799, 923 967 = -0.6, 2.39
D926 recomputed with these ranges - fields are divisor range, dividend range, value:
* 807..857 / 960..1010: 1.25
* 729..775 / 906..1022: 1.00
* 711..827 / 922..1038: 1.04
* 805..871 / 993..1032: 1.18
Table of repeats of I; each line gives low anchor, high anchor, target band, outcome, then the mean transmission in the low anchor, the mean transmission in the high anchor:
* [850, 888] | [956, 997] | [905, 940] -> 0.02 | 2.43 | 2.42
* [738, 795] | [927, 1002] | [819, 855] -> 0.31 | 2.37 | 2.42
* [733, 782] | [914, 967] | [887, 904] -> -0.01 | 2.37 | 2.4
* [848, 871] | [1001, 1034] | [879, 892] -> 0.02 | 2.42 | 2.43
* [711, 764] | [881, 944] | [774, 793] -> 0.02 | 2.38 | 2.4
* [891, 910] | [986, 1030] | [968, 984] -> 0.00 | 2.42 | 2.43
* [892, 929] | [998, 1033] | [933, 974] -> 0.02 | 2.42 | 2.42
